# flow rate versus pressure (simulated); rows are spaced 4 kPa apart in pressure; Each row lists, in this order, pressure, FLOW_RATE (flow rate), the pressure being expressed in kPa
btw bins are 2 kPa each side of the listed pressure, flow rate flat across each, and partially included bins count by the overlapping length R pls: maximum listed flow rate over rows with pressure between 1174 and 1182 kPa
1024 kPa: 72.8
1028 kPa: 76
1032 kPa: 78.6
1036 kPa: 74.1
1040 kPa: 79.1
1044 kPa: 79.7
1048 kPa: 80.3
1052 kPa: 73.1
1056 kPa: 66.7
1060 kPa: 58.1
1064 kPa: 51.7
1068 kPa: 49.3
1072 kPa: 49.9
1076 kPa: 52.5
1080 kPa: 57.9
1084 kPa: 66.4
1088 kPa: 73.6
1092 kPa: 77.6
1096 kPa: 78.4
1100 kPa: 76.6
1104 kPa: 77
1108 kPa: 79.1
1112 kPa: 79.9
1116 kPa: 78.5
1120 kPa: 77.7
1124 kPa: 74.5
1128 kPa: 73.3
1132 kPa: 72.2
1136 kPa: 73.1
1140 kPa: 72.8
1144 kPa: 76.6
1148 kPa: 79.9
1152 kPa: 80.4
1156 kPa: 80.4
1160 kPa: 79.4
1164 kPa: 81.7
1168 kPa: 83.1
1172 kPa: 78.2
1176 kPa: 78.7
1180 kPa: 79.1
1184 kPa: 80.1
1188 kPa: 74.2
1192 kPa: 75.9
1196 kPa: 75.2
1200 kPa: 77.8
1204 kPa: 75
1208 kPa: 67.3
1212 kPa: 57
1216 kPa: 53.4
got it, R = 79.1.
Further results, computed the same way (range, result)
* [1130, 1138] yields 73.1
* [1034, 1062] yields 80.3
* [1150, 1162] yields 80.4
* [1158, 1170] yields 83.1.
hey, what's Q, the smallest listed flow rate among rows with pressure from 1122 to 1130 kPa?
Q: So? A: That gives 73.3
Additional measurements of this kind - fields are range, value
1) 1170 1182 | 78.2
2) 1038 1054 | 73.1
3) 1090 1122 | 76.6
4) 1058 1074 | 49.3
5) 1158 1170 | 79.4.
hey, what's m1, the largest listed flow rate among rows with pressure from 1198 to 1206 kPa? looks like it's 77.8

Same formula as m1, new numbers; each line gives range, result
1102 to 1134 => 79.9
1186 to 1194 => 75.9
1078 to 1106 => 78.4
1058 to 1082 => 58.1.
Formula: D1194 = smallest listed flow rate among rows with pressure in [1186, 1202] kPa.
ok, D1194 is 74.2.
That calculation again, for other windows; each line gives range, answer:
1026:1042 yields 74.1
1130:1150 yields 72.2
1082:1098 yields 66.4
